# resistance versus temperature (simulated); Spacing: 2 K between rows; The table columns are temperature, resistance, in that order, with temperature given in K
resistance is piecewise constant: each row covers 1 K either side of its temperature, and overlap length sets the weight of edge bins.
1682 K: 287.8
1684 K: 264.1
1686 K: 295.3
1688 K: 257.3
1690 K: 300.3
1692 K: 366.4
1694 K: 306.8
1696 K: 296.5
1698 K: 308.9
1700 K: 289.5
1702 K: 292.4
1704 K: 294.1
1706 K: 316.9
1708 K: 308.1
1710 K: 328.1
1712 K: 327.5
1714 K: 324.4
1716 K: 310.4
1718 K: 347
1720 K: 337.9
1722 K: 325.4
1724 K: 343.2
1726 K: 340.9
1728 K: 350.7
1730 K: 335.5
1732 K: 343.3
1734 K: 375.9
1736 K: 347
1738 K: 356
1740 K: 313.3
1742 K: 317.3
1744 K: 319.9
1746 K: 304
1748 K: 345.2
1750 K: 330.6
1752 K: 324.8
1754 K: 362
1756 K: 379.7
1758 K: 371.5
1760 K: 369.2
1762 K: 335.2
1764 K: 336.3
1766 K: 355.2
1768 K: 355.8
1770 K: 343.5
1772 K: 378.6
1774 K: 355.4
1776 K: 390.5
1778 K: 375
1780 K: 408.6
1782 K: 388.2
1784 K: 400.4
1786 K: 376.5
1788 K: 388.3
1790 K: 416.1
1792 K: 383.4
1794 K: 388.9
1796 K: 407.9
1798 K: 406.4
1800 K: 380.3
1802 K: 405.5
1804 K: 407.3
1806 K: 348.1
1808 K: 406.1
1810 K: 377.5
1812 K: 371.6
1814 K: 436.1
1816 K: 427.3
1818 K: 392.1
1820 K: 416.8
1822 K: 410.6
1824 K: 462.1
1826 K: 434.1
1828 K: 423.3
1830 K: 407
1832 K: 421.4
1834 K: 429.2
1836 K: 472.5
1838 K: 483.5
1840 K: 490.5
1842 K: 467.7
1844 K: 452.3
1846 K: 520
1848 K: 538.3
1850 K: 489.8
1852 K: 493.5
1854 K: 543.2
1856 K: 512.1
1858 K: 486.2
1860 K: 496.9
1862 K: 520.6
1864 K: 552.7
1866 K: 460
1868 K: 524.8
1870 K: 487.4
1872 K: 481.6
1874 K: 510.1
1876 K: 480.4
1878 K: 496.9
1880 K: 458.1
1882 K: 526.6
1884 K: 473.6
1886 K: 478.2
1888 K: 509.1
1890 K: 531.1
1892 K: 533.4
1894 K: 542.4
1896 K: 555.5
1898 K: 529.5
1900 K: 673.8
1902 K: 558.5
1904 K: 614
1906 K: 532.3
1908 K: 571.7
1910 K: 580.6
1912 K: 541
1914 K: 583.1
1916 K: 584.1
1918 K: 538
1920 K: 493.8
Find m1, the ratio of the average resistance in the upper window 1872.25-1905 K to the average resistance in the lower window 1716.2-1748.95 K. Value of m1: 1.57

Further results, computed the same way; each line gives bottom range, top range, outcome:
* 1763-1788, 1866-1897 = 1.35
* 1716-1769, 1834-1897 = 1.46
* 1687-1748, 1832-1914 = 1.59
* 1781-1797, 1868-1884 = 1.25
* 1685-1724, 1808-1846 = 1.39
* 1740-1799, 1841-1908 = 1.42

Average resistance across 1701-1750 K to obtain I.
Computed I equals 329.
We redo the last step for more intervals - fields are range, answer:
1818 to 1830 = 424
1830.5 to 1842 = 458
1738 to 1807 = 367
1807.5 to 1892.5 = 472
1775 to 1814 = 392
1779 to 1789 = 392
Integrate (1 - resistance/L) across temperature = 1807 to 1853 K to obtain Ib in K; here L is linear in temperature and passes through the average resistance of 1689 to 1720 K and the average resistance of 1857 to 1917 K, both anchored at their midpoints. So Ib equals 1.8 K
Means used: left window 315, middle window 444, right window 529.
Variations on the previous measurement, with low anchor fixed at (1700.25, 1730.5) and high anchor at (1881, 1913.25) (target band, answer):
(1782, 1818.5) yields 2.80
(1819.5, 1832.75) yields 1.00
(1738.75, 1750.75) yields 1.27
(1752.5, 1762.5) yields 0.35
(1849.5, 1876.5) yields 0.09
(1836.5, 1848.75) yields -0.25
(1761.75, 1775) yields 1.26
